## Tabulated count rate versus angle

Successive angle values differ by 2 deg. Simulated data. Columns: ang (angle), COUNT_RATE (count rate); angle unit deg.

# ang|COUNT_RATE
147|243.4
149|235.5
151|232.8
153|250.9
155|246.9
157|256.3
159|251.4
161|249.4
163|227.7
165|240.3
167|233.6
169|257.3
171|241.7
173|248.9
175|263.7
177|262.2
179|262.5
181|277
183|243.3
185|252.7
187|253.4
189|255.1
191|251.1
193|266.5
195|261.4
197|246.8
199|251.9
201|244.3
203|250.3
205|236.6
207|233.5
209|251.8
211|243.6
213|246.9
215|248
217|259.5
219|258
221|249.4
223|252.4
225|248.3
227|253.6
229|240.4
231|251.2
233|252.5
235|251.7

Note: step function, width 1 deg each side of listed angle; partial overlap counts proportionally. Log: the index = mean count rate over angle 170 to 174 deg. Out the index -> 245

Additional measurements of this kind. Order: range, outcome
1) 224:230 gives 247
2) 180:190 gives 256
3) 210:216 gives 246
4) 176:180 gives 262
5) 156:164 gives 246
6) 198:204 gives 249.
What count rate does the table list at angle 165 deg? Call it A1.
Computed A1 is 240.3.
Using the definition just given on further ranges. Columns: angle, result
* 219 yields 258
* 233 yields 252.5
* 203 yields 250.3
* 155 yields 246.9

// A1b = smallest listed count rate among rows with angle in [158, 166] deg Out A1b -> 227.7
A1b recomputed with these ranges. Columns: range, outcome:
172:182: 248.9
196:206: 236.6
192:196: 261.4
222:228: 248.3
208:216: 243.6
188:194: 251.1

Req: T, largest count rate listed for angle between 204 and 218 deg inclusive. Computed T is 259.5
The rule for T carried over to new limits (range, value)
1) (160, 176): 263.7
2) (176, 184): 277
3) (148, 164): 256.3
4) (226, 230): 253.6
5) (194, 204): 261.4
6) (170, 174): 248.9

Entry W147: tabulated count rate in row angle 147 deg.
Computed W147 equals 243.4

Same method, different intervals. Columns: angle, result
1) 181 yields 277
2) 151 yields 232.8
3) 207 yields 233.5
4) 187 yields 253.4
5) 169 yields 257.3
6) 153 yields 250.9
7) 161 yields 249.4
